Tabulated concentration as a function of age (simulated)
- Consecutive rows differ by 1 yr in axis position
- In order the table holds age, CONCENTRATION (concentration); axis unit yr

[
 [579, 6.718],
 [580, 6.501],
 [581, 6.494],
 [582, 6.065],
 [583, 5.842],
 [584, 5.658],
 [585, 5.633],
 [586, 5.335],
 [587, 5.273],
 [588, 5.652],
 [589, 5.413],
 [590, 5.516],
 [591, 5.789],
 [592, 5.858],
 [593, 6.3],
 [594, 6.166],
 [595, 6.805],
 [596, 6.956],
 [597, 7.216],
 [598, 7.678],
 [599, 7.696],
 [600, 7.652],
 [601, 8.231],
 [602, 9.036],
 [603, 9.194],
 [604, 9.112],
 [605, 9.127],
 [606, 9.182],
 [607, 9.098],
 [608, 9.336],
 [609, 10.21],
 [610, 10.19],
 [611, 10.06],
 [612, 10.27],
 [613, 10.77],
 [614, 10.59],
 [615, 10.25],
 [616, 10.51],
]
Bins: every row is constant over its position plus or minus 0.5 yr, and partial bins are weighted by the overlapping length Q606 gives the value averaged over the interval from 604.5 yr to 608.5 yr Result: 9.19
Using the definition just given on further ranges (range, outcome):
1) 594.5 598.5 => 7.16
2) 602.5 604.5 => 9.15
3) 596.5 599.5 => 7.53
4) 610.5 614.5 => 10.4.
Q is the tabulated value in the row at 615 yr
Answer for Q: 10.25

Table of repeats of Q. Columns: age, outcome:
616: 10.51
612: 10.27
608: 9.336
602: 9.036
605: 9.127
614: 10.59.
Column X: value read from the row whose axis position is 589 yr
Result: 5.413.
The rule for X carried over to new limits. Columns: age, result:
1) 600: 7.652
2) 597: 7.216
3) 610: 10.19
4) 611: 10.06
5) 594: 6.166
